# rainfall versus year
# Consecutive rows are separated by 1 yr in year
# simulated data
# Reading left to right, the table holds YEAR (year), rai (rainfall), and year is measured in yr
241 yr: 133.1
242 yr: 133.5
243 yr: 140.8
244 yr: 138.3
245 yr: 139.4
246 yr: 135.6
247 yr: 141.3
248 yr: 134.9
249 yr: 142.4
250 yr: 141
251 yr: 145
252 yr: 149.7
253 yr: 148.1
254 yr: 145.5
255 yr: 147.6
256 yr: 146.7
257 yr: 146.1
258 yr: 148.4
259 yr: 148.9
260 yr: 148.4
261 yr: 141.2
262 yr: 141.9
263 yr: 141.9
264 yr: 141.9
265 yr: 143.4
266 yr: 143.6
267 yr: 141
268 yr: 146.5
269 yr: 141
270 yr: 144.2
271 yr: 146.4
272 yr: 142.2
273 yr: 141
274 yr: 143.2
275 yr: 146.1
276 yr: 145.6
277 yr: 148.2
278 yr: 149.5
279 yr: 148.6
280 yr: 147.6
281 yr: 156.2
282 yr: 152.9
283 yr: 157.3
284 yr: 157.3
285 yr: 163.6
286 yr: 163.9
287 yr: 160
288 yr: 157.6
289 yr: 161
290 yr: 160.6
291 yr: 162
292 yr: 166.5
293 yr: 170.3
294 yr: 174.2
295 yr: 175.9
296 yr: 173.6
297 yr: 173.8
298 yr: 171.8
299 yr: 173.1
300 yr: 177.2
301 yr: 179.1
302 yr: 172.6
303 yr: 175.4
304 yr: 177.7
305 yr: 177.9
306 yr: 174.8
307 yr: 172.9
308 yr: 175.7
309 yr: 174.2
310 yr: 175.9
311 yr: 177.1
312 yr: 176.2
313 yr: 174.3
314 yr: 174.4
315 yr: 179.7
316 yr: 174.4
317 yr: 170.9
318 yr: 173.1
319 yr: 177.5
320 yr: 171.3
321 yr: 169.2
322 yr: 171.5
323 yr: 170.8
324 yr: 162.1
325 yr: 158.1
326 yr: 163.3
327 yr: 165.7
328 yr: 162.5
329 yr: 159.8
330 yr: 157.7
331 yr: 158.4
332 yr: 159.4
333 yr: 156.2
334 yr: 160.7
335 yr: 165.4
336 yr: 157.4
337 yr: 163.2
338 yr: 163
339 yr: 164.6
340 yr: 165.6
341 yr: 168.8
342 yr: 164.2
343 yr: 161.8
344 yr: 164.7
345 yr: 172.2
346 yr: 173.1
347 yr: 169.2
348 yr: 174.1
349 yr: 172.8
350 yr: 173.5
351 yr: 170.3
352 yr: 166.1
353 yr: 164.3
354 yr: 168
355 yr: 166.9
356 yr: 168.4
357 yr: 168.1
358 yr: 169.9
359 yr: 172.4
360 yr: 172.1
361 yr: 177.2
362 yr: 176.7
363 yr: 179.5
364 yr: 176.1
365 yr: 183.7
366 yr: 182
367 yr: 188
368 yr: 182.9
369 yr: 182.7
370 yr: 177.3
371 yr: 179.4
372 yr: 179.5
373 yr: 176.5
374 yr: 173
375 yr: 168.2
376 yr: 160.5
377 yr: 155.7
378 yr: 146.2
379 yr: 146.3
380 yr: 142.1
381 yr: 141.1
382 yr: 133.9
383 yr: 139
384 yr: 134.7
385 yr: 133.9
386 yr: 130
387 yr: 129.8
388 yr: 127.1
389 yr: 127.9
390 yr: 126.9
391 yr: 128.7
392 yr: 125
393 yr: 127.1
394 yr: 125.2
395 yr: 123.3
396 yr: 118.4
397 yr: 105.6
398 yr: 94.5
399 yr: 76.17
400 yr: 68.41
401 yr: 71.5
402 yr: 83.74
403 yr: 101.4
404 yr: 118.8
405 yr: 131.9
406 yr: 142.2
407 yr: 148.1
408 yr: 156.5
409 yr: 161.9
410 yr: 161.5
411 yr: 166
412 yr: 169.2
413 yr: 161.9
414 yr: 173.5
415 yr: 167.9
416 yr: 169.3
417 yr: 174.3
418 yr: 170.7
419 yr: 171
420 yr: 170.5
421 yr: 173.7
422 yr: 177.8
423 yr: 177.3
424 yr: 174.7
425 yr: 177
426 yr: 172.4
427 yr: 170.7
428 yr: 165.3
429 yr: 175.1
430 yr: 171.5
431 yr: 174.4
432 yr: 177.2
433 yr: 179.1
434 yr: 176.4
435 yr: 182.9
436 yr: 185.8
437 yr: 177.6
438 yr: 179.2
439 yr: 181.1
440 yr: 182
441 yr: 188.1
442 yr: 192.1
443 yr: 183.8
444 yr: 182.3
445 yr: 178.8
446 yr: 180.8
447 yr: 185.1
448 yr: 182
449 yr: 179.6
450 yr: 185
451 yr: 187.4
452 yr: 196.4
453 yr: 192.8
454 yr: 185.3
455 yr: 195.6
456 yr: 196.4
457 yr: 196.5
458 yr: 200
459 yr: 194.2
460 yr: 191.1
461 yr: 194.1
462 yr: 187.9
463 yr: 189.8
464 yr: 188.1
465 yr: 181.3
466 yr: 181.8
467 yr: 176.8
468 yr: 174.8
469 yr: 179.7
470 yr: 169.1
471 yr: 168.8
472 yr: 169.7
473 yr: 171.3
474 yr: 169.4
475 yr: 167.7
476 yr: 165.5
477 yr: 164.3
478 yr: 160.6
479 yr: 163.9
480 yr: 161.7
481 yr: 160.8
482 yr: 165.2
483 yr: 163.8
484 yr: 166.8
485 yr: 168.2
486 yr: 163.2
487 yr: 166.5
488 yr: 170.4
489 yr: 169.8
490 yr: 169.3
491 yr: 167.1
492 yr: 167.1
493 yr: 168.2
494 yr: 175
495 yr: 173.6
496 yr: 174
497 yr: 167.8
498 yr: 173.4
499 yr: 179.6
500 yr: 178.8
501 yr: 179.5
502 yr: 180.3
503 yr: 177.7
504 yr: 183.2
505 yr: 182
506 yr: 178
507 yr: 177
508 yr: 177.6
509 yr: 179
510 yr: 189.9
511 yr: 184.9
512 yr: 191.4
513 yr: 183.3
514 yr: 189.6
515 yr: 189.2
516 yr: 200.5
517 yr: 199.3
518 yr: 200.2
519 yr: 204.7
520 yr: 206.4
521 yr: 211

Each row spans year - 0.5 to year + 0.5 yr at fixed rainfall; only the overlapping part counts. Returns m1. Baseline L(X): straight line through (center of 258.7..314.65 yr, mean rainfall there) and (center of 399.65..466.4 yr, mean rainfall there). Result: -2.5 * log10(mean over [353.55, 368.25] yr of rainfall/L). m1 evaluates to -0.061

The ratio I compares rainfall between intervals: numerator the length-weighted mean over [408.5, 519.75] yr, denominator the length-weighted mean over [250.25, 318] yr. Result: 1.12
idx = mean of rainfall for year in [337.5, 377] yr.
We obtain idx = 172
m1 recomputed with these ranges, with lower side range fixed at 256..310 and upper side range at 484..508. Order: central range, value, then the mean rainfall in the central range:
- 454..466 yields -0.12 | 192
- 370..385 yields 0.06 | 155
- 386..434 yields 0.15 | 146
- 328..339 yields 0.01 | 160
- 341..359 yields -0.04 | 169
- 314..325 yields -0.07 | 172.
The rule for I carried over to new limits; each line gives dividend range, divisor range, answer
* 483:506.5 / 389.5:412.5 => 1.40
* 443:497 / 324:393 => 1.10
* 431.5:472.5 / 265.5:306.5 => 1.16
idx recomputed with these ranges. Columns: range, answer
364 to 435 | 151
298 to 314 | 175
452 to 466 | 192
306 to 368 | 170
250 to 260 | 147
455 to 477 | 182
